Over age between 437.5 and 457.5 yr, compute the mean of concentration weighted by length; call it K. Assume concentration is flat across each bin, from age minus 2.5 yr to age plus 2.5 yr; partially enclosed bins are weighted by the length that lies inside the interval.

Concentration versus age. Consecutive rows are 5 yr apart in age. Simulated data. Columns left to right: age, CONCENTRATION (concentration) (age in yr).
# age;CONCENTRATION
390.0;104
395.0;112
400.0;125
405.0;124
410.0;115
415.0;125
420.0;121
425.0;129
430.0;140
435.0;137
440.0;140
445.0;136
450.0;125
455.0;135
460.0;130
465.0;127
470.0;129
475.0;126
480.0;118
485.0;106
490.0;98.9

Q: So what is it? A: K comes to 134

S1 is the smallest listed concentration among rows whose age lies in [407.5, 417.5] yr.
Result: 115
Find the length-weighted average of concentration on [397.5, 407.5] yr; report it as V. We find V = 124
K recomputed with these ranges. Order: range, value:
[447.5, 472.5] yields 129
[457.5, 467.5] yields 128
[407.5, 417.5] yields 120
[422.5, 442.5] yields 136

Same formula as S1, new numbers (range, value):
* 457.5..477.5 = 126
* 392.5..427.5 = 112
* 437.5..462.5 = 125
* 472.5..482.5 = 118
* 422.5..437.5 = 129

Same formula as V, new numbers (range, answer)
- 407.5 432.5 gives 126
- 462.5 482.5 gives 125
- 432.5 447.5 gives 138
